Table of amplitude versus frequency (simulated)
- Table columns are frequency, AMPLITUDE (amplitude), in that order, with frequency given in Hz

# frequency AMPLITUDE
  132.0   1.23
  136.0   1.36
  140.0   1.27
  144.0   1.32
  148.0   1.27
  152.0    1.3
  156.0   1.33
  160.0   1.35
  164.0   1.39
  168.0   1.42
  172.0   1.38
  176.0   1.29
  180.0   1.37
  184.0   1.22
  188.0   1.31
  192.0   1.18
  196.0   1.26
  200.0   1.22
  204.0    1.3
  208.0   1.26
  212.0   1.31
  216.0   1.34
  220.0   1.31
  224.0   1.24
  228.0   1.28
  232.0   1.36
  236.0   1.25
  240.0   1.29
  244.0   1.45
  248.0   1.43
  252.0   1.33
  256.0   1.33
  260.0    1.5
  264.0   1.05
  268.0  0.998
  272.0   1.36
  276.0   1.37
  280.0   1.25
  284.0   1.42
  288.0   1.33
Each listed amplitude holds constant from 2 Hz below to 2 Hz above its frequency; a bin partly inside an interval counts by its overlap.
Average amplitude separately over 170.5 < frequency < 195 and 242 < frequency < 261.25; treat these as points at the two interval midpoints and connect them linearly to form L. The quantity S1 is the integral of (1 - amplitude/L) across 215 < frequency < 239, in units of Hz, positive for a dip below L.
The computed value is 1.2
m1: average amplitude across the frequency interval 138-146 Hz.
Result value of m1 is 1.29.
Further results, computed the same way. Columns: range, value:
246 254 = 1.38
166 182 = 1.36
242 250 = 1.44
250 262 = 1.39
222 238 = 1.28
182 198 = 1.24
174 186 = 1.29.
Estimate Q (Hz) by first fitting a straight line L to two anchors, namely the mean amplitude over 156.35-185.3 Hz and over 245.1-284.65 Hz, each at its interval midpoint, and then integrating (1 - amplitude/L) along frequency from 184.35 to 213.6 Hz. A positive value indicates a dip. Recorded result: 1.6 Hz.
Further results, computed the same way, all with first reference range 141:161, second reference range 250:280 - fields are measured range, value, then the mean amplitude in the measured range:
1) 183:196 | 0.6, 1.24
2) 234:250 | -0.9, 1.35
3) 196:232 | 0.1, 1.29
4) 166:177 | -0.6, 1.37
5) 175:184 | -0.1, 1.31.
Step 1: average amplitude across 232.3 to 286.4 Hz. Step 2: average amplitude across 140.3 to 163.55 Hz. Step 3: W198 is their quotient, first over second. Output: 1.00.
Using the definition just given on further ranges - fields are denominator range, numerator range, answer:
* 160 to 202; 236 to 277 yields 1.00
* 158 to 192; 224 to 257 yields 1.00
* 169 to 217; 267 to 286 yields 1.00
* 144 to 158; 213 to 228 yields 0.99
